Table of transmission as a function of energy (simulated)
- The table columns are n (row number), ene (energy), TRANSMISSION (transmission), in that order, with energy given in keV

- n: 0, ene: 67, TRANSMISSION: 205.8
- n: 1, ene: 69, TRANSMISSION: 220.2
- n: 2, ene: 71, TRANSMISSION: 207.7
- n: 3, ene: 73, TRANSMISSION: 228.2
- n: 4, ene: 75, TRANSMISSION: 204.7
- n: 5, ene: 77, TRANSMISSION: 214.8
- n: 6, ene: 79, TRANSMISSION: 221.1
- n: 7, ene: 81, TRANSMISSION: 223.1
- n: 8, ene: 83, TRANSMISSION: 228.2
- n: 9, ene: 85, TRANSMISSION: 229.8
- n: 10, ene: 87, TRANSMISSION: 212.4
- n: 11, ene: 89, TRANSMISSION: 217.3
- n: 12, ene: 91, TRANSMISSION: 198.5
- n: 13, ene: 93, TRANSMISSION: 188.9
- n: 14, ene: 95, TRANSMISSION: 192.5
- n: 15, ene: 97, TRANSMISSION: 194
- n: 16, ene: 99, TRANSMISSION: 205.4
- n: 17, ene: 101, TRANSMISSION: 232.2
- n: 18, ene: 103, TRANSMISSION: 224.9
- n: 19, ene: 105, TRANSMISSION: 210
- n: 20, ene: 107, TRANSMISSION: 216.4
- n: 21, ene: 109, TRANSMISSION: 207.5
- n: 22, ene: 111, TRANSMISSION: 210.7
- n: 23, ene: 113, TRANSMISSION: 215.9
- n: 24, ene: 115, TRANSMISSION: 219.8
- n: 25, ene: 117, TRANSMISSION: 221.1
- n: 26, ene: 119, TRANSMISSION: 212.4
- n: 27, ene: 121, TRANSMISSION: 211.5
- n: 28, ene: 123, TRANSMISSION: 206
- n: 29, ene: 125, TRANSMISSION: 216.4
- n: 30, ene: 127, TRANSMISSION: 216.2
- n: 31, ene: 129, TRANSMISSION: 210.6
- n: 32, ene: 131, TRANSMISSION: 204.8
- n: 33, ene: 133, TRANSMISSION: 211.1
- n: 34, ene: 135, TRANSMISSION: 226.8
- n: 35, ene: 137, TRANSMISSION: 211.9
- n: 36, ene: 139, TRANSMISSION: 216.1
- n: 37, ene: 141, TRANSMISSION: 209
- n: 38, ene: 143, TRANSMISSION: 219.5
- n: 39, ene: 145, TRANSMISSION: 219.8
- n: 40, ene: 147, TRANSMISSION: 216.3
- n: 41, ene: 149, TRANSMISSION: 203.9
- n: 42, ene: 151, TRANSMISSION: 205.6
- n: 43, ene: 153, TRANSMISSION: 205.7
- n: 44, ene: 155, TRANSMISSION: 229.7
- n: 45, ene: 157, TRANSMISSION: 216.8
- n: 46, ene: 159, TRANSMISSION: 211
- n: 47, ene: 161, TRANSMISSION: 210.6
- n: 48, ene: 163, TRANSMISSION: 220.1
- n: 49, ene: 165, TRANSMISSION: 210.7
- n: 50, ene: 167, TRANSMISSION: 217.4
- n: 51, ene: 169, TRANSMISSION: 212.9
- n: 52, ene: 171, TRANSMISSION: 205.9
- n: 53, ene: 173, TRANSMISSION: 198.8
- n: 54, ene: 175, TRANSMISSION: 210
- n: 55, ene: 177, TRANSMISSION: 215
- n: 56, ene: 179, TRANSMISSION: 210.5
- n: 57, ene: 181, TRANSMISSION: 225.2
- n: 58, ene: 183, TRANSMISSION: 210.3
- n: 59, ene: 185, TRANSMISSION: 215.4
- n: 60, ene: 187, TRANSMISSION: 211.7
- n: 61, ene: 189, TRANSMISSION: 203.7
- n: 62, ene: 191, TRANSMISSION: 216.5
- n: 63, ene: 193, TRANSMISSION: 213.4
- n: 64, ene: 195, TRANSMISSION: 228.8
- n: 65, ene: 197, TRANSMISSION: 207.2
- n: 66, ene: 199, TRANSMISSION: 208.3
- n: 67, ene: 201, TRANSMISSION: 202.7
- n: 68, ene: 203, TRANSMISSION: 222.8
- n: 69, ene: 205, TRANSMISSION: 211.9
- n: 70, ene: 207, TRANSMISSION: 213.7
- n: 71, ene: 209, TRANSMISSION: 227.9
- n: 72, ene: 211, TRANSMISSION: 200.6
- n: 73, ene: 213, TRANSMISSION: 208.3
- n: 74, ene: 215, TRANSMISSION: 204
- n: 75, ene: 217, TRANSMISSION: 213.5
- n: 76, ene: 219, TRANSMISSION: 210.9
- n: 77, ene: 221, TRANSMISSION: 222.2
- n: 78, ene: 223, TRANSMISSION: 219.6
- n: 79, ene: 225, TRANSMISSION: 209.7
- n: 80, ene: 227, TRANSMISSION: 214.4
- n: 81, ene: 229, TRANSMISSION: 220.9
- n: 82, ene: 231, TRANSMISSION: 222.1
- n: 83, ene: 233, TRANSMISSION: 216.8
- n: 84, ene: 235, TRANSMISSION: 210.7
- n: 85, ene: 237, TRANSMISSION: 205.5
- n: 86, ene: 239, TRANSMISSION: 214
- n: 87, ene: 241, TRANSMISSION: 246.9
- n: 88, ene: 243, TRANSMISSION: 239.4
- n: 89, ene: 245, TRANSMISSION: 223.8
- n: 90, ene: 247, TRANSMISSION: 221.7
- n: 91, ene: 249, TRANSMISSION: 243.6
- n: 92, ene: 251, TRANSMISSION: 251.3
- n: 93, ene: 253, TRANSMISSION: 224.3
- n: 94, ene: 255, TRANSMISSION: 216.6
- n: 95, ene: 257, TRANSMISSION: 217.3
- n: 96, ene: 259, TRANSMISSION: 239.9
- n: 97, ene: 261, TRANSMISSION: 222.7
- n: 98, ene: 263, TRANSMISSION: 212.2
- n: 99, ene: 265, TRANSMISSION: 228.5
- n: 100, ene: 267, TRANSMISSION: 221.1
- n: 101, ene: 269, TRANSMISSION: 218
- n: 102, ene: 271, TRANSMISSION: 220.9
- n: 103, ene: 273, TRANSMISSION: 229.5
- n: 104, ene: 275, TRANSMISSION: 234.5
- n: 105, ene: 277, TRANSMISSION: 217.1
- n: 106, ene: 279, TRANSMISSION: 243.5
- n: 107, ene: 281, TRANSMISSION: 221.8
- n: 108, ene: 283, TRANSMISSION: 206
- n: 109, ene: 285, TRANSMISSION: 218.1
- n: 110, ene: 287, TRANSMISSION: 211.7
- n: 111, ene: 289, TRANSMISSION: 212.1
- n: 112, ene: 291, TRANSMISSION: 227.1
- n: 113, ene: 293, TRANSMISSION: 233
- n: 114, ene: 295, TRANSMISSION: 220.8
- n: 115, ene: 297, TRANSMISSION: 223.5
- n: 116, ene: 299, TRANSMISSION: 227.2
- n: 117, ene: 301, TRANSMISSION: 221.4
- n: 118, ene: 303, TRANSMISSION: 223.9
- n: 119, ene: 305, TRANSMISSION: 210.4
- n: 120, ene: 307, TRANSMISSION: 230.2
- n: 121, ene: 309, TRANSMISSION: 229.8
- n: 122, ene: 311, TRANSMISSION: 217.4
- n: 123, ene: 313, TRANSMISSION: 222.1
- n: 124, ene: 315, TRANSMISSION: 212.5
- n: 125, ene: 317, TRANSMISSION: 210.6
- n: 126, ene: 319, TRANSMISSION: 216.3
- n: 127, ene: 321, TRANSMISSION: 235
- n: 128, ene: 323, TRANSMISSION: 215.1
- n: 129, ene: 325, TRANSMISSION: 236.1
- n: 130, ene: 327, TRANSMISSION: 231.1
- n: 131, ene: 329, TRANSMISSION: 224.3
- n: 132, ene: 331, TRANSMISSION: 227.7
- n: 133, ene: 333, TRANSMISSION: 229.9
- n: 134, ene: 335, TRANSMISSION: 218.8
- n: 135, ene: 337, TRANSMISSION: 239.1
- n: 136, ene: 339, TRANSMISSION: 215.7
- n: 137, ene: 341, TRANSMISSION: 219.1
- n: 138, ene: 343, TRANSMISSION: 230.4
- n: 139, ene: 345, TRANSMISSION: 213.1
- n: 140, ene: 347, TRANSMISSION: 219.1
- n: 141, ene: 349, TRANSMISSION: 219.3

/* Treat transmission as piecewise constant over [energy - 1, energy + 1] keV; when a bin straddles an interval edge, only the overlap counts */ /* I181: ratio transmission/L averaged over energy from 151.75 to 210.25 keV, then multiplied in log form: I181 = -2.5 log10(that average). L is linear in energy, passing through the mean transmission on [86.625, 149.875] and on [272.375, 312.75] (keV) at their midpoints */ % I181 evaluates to 0.01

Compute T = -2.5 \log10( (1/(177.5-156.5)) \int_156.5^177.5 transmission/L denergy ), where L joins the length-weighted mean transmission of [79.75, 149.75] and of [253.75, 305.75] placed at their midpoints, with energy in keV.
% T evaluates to 0.023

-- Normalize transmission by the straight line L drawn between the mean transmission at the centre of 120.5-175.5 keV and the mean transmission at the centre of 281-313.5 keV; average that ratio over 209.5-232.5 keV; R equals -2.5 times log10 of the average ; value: 0.02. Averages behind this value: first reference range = 213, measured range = 214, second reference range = 221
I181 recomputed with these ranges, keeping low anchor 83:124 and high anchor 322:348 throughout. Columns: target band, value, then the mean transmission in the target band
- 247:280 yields -0.03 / 227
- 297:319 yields 0.01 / 220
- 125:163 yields 0.00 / 214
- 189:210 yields 0.01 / 215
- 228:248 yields -0.01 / 222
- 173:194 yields 0.02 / 212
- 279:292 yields 0.02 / 218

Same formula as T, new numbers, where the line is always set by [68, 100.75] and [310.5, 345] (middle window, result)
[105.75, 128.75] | 0.00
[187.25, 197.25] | 0.01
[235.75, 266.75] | -0.03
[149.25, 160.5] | 0.01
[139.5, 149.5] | 0.00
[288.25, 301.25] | -0.01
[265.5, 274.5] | -0.01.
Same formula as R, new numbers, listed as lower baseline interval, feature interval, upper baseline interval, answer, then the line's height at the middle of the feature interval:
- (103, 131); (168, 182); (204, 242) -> 0.02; 215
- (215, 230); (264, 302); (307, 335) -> -0.01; 220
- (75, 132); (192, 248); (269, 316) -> 0.01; 219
